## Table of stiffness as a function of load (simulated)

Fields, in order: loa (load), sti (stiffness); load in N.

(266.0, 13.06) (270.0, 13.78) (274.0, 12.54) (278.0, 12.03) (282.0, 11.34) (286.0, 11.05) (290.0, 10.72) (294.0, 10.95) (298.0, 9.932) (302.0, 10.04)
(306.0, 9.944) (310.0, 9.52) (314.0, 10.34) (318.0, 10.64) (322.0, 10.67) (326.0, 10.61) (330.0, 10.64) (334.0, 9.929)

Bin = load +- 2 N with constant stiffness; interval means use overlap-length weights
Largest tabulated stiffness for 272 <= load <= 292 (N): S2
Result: 12.54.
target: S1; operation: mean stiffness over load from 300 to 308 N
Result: 9.99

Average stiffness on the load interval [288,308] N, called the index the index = 10.3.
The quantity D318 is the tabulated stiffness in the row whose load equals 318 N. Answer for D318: 10.64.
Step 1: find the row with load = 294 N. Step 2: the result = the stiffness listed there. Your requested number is 10.95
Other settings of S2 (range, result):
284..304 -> 11.05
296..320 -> 10.64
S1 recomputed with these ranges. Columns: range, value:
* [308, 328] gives 10.4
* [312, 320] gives 10.5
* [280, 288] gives 11.2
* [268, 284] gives 12.4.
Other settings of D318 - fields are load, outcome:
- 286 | 11.05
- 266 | 13.06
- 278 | 12.03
